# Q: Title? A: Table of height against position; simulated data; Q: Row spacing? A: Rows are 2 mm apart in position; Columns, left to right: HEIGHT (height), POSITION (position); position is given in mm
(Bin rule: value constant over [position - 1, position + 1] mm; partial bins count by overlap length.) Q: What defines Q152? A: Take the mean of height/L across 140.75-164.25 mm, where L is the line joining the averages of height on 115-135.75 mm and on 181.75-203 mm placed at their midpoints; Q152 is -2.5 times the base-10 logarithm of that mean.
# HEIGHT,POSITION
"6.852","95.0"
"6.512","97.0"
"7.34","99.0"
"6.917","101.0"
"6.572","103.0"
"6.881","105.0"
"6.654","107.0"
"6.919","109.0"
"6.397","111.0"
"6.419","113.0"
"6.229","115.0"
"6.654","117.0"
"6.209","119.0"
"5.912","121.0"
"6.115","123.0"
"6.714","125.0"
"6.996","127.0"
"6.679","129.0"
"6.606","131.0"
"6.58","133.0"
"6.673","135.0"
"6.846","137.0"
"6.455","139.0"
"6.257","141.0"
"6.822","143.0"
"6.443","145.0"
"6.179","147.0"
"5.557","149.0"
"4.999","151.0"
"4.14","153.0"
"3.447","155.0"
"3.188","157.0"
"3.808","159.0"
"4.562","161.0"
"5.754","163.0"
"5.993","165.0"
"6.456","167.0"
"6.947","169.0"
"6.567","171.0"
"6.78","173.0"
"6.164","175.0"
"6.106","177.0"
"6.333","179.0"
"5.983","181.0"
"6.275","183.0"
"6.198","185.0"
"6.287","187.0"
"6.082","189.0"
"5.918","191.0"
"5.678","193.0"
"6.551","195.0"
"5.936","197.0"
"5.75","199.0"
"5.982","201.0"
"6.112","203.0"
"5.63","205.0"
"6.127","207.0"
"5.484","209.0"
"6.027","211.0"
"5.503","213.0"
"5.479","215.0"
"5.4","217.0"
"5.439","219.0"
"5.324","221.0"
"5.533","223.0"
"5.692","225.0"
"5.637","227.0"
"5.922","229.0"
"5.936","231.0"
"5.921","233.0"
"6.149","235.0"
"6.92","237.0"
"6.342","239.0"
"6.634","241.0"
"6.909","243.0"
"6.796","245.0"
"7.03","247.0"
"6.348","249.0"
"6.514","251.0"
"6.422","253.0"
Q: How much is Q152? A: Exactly 0.24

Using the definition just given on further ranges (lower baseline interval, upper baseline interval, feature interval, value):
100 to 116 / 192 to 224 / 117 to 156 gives 0.05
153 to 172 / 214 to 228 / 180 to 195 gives -0.15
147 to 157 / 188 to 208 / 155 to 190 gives -0.11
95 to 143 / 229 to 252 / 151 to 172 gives 0.28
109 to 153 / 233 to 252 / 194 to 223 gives 0.13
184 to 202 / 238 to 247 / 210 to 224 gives 0.15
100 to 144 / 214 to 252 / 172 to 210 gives 0.04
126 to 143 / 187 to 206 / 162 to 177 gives -0.02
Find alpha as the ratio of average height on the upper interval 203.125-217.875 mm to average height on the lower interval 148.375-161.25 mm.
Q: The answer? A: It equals 1.4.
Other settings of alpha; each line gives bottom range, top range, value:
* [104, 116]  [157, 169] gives 0.80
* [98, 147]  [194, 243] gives 0.90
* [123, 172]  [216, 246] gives 1.03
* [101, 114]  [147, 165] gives 0.69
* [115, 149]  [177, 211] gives 0.93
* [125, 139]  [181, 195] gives 0.91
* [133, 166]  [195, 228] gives 1.04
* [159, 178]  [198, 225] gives 0.94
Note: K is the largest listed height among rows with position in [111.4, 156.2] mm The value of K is 6.996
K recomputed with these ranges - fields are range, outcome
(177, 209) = 6.551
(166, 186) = 6.947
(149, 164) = 5.754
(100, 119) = 6.919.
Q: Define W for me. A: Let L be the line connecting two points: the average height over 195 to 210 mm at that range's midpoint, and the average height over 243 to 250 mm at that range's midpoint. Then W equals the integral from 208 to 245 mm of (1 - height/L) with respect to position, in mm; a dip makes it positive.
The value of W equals 2.6 mm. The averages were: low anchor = 5.91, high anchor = 6.75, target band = 5.93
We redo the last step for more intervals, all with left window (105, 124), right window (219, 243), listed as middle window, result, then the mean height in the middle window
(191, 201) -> 0.3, 5.97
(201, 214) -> 0.6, 5.83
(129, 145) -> -0.7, 6.6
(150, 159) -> 3.4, 3.93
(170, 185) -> -0.3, 6.31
